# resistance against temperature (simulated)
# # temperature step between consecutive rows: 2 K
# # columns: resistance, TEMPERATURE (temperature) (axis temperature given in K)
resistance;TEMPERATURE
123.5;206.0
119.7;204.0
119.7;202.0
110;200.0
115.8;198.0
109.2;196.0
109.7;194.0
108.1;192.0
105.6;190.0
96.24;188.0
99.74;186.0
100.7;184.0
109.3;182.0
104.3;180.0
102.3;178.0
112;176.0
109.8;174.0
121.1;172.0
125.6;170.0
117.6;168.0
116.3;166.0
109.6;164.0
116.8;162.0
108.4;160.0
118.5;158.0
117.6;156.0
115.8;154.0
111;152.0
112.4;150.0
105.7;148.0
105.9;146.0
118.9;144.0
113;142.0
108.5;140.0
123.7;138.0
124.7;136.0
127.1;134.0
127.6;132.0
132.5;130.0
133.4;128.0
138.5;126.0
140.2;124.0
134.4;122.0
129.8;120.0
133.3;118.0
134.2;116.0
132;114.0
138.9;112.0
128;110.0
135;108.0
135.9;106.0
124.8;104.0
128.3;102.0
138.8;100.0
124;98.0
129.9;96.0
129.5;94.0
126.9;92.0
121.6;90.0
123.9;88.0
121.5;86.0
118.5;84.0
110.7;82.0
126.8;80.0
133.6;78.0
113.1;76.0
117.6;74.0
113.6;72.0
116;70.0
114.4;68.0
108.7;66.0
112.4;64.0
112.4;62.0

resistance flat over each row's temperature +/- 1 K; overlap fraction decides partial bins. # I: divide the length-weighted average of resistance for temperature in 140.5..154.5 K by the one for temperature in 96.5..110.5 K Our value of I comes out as 0.85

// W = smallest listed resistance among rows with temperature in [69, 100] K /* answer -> 110.7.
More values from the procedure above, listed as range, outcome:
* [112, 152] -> 105.7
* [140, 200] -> 96.24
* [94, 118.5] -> 124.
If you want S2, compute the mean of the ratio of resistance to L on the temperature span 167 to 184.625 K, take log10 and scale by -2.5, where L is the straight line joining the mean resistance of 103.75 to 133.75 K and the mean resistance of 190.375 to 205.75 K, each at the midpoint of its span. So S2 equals 0.07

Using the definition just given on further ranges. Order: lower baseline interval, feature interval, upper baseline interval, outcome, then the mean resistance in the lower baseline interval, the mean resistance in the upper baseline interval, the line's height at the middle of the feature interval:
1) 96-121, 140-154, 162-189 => 0.07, 132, 110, 119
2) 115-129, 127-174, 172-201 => 0.04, 135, 107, 123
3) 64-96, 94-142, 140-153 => -0.14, 120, 111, 115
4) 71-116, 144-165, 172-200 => 0.01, 126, 107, 114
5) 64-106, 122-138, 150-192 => -0.13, 122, 111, 116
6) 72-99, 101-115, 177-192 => -0.12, 123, 103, 118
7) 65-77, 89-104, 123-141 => -0.07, 114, 128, 120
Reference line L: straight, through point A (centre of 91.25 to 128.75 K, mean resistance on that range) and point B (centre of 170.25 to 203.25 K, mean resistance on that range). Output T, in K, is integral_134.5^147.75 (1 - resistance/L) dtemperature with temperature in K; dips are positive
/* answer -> 0.8 K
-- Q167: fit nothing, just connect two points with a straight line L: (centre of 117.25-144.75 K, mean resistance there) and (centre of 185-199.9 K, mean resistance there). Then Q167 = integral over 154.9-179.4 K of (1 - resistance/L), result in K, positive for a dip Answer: 0.2 K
